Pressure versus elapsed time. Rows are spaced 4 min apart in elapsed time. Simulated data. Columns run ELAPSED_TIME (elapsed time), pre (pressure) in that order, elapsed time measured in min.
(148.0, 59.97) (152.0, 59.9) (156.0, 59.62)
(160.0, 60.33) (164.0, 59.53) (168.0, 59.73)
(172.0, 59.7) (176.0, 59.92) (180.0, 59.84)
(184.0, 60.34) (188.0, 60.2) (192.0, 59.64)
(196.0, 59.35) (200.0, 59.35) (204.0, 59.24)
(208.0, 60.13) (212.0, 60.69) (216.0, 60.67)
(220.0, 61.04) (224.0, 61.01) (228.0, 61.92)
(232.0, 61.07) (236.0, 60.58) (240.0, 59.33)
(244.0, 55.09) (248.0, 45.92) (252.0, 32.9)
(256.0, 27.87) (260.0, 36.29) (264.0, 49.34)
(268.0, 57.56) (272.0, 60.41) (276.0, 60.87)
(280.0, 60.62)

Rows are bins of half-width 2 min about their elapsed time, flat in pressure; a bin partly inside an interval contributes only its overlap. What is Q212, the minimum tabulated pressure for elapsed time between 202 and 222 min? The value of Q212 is 59.24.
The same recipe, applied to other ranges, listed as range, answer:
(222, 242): 59.33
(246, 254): 32.9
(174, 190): 59.84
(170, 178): 59.7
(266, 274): 57.56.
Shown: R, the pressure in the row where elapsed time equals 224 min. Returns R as 61.01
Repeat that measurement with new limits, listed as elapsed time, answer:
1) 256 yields 27.87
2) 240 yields 59.33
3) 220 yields 61.04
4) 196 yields 59.35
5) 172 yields 59.7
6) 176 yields 59.92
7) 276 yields 60.87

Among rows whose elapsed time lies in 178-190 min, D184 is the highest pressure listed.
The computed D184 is 60.34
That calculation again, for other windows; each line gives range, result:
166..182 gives 59.92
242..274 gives 60.41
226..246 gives 61.92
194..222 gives 61.04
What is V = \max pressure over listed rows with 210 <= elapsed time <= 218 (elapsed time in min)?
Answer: 60.69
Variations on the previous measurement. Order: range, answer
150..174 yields 60.33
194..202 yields 59.35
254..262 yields 36.29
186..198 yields 60.2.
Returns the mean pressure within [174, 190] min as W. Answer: 60.1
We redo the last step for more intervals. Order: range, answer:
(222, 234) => 61.3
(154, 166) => 59.8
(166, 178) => 59.8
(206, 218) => 60.5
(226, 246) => 59.6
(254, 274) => 46.3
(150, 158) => 59.8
